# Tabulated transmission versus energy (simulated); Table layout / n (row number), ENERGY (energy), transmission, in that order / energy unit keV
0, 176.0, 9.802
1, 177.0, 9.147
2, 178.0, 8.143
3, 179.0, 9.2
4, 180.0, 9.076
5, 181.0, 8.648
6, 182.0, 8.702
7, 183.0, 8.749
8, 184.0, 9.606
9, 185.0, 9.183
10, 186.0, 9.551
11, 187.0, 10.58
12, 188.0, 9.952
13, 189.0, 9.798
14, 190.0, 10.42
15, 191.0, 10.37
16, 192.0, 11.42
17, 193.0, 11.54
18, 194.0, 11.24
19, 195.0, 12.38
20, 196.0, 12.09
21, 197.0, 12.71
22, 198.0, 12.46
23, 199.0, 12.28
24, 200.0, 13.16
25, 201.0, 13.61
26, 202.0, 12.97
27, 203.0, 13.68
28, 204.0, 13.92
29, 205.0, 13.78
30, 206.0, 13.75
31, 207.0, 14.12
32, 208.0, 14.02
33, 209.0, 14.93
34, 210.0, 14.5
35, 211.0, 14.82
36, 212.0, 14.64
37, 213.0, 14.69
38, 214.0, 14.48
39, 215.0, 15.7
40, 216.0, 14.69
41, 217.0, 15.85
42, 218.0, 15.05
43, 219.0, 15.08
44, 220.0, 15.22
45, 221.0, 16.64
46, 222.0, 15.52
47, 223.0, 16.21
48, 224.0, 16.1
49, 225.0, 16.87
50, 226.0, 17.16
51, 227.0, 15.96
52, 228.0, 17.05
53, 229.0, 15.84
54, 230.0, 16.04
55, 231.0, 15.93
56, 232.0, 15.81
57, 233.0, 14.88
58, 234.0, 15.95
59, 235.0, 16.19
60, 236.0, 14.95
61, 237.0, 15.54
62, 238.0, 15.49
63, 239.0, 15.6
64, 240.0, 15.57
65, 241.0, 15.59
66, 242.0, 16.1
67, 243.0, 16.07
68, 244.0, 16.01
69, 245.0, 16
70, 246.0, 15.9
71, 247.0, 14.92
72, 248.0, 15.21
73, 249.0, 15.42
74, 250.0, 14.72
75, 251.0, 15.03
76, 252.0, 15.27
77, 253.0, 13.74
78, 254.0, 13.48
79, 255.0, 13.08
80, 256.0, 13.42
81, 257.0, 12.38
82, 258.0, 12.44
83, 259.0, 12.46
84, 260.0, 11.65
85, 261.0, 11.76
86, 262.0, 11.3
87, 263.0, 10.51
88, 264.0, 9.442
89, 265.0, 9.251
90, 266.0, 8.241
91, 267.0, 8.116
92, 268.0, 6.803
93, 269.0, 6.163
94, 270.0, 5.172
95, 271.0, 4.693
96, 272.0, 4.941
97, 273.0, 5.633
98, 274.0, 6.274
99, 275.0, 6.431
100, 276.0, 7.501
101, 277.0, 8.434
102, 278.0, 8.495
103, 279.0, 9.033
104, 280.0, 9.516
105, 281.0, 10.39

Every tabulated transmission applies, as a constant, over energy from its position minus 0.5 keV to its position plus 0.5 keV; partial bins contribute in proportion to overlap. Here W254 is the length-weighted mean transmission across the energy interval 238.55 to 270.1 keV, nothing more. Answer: 12.8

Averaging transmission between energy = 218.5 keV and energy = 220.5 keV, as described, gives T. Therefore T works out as 15.2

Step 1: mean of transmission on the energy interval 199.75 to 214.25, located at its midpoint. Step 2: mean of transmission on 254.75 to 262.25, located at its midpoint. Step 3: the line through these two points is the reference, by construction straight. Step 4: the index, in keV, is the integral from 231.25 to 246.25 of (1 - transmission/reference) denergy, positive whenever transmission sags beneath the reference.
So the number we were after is -3.1 keV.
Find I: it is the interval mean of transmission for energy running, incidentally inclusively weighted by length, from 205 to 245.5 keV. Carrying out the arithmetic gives 15.5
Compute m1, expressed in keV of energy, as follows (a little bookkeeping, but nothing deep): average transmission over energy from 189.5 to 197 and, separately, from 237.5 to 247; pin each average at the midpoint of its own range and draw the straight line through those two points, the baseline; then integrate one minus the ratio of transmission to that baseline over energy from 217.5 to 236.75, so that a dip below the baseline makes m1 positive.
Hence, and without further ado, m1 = -2.0 keV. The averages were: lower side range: 11.4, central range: 15.9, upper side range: 15.8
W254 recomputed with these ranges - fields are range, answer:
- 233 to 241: 15.6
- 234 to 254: 15.4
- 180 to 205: 11.2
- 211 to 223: 15.3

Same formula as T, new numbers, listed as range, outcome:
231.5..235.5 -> 15.7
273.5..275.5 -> 6.35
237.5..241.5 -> 15.6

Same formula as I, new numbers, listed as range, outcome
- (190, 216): 13.3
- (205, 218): 14.7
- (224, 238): 16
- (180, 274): 13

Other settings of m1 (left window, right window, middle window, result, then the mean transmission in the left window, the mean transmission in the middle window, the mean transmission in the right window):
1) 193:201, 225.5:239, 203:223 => -1.2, 12.4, 14.8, 15.9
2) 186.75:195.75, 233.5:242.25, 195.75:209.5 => -1.5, 10.9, 13.4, 15.7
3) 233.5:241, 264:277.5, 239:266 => -4.8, 15.6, 13.7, 6.84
